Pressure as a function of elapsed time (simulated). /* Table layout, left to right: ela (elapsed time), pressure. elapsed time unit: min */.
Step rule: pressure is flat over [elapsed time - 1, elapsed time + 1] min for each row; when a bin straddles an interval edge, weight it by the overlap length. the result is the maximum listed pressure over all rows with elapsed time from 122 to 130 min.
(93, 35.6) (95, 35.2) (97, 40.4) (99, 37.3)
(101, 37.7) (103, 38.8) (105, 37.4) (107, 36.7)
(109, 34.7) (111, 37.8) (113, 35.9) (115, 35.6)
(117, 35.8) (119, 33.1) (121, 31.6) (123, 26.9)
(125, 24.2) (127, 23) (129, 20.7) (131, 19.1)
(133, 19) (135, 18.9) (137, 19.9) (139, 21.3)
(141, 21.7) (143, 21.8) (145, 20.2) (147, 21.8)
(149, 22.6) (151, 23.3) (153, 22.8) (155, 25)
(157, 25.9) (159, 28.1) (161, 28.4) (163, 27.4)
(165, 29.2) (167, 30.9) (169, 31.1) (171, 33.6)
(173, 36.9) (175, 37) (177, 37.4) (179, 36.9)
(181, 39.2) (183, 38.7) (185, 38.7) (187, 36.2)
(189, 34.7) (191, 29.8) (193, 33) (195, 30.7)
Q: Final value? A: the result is 26.9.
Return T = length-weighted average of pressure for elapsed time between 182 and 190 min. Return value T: 37.1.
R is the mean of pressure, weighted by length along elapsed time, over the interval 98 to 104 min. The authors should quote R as 37.9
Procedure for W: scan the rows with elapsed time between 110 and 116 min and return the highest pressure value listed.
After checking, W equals 37.8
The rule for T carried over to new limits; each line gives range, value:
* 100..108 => 37.6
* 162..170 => 29.6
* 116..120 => 34.5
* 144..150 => 21.5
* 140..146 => 21.2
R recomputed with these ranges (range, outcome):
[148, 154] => 22.9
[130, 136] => 19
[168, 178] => 35.2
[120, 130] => 25.3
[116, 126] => 30.3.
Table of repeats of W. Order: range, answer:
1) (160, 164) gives 28.4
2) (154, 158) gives 25.9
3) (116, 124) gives 35.8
